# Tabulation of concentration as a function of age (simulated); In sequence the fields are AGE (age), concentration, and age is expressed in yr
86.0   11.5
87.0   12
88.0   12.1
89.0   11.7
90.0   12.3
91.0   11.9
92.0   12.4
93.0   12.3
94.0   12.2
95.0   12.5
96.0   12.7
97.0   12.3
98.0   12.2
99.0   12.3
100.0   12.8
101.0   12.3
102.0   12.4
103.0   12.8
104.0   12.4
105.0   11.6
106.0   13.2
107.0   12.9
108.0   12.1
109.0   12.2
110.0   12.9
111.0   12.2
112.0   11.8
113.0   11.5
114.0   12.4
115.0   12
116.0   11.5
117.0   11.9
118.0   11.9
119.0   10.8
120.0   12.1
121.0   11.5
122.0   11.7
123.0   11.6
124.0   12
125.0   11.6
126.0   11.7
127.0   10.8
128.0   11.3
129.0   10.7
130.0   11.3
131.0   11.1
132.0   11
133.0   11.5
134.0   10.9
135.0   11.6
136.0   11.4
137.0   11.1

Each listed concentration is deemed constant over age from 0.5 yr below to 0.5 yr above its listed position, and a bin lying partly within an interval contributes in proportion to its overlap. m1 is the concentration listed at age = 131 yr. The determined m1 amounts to 11.1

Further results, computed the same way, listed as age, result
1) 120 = 12.1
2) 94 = 12.2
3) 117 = 11.9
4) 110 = 12.9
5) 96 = 12.7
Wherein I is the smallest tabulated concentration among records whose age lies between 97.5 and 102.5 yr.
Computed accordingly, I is 12.2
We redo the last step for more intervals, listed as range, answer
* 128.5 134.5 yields 10.7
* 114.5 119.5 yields 10.8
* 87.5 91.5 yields 11.7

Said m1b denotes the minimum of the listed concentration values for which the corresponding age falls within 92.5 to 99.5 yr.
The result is 12.2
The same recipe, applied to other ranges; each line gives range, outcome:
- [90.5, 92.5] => 11.9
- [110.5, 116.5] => 11.5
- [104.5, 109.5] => 11.6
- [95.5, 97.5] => 12.3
